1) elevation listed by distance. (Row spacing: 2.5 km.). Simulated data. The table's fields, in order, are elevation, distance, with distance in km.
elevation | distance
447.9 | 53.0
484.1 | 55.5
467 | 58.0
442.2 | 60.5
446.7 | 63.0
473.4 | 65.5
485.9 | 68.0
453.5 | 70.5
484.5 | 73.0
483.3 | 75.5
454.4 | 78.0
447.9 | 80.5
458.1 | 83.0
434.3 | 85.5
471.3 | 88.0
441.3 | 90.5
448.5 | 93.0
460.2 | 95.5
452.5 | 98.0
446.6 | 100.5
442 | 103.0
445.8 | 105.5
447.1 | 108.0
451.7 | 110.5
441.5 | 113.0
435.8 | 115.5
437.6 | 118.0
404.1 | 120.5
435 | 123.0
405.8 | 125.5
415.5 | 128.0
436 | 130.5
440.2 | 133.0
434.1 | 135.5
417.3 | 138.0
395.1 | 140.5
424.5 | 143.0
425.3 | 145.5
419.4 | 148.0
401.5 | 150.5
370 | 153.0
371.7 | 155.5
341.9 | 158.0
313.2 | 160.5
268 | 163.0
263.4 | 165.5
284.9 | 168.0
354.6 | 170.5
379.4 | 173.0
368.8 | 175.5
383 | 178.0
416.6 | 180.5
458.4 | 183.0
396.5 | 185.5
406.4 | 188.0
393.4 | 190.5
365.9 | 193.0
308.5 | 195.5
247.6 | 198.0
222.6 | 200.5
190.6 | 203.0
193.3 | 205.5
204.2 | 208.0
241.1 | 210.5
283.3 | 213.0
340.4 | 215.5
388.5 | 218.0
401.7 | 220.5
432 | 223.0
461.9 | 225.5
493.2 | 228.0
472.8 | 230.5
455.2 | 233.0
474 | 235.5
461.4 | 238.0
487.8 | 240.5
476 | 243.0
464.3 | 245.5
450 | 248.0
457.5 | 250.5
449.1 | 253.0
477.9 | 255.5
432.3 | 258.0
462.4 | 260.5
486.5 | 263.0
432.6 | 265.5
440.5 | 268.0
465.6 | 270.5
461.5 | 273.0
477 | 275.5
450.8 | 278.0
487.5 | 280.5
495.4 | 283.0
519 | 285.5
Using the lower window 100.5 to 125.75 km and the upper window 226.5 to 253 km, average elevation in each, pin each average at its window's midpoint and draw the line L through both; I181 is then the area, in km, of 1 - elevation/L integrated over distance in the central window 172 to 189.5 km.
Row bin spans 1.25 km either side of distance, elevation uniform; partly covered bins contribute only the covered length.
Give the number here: 2.0 km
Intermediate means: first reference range 436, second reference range 468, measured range 402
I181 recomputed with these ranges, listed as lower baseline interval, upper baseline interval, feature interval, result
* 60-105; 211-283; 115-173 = 8.6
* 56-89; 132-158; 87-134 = -0.7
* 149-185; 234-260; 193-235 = 8.5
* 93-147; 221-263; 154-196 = 8.3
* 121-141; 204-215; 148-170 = 1.5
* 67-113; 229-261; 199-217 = 8.6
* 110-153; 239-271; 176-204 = 5.9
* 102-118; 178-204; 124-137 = -0.3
